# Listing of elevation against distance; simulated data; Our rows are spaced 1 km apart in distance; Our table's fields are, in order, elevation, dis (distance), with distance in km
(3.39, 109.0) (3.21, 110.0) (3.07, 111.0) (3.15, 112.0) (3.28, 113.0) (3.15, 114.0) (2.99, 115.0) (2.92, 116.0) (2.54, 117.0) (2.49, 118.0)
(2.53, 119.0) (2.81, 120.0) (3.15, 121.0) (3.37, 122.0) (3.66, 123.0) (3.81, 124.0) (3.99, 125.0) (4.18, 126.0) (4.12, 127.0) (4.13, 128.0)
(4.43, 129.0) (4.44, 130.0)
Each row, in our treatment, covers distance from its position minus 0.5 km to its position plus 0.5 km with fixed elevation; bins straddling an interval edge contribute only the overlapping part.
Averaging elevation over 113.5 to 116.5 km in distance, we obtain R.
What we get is 3.02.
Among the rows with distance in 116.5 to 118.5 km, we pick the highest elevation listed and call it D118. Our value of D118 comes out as 2.54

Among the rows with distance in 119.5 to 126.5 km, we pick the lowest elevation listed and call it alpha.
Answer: 2.81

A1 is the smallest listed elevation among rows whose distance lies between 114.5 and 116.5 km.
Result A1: 2.92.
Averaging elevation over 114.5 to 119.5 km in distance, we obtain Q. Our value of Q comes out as 2.69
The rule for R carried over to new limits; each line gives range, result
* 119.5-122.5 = 3.11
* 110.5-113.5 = 3.17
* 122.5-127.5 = 3.95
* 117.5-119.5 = 2.51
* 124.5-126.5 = 4.08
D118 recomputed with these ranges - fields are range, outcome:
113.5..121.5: 3.15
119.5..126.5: 4.18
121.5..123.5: 3.66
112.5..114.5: 3.28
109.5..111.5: 3.21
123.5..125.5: 3.99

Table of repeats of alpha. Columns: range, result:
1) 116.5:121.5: 2.49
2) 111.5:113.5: 3.15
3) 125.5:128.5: 4.12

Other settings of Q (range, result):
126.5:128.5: 4.12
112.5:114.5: 3.21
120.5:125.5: 3.6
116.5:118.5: 2.52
